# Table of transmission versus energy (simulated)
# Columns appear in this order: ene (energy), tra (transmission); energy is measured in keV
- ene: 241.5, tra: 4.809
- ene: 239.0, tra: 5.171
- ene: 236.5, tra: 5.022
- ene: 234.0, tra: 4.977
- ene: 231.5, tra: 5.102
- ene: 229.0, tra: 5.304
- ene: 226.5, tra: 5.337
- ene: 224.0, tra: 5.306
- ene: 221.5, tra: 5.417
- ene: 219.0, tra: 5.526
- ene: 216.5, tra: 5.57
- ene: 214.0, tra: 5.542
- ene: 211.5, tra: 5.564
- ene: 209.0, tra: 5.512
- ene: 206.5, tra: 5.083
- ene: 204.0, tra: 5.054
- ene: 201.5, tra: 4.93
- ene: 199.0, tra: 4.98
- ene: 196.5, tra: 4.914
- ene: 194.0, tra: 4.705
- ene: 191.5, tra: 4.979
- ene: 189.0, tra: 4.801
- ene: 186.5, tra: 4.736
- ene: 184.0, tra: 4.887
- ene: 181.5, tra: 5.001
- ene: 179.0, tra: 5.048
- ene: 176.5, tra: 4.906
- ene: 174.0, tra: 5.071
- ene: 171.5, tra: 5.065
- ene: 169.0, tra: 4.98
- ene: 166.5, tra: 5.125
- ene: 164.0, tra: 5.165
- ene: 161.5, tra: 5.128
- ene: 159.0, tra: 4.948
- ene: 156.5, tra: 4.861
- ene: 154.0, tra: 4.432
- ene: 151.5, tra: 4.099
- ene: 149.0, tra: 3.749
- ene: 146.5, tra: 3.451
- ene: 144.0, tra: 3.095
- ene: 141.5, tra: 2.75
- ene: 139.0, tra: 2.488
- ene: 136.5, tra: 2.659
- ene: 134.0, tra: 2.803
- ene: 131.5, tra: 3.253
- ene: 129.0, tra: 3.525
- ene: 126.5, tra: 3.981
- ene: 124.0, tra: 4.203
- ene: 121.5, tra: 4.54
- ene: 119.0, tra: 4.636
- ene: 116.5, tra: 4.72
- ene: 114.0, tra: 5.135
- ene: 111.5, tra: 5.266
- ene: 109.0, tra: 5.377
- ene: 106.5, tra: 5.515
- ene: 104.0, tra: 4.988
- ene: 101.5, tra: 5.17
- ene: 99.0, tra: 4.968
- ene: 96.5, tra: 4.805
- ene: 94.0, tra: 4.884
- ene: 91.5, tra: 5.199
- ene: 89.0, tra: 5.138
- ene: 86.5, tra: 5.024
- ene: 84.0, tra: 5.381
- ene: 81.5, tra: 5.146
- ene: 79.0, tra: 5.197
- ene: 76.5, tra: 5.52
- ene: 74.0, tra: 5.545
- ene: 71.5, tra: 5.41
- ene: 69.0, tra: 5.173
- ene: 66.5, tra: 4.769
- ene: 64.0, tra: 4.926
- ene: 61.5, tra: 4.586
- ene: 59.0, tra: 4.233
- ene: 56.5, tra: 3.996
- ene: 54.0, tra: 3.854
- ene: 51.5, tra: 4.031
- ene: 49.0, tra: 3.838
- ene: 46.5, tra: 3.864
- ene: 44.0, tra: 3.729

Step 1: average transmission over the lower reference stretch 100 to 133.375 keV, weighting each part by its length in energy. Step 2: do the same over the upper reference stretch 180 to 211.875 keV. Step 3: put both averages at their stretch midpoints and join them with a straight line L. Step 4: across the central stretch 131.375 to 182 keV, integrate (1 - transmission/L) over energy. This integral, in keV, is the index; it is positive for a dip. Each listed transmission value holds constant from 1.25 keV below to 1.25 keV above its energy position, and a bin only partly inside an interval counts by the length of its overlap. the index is 6.46 keV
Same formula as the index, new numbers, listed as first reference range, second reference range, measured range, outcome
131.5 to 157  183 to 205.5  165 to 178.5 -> -2.64 keV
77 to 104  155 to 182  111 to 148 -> 9.69 keV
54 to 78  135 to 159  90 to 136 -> -4.99 keV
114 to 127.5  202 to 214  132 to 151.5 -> 6.70 keV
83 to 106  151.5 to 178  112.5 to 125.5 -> 0.98 keV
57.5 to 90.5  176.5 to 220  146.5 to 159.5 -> 2.03 keV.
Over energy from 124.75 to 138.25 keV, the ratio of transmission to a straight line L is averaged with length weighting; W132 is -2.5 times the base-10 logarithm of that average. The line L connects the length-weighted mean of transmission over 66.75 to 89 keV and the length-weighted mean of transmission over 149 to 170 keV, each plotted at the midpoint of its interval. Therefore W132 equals 0.46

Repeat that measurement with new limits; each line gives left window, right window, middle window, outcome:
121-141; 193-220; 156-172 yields -0.21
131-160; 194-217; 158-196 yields -0.14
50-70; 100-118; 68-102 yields -0.09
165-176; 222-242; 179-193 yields 0.04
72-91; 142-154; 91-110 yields -0.07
